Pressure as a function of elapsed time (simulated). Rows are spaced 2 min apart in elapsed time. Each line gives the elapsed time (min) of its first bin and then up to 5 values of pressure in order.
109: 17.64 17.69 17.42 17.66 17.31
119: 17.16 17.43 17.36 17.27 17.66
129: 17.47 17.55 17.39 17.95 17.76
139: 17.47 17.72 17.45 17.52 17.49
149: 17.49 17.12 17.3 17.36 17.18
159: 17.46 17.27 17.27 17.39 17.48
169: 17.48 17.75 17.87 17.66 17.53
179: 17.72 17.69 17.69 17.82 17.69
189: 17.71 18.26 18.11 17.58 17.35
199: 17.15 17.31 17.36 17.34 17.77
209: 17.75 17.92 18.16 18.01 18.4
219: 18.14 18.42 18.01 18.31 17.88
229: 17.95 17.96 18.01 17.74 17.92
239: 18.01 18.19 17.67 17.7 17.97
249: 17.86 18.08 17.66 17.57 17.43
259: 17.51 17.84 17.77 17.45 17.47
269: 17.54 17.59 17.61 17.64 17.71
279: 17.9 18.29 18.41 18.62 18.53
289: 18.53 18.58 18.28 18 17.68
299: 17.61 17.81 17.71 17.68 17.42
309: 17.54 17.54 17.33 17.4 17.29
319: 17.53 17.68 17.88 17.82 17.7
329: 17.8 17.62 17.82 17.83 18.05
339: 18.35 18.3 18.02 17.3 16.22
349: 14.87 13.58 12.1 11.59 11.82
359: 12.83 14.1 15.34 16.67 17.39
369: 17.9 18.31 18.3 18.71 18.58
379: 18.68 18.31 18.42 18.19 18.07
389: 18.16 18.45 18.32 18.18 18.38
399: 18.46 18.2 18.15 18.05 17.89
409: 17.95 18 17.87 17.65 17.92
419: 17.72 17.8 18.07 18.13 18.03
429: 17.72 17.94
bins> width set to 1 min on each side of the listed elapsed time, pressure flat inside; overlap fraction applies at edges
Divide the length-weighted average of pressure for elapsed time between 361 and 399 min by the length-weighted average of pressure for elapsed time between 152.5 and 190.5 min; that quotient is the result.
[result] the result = 1.0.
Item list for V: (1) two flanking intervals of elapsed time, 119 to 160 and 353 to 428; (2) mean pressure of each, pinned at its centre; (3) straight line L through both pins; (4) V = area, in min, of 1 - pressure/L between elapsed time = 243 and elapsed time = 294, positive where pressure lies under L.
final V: -1.44 min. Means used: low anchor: 17.5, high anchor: 17.4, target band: 17.9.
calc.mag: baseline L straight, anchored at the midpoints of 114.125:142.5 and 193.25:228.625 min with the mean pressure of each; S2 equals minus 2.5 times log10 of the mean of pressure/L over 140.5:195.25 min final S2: 0.01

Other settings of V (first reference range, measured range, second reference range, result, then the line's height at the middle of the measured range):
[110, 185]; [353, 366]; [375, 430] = 3.19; 18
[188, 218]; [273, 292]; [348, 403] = -1.01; 17.3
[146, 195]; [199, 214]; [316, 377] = -0.22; 17.4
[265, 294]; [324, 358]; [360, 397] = 3.05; 17.9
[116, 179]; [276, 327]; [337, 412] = -2.03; 17.2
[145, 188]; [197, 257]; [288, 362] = -2.08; 17.3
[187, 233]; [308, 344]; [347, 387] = -2.52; 16.6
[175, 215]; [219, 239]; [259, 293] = -0.25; 17.8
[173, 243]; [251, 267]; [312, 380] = -0.18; 17.4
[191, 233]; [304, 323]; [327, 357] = -1.01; 16.6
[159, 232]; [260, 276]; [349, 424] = -0.10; 17.5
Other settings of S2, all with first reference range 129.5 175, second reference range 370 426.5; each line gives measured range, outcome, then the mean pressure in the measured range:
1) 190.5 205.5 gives 0.00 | 17.5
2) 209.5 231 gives -0.03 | 18.1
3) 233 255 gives -0.01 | 17.9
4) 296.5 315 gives 0.02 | 17.6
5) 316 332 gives 0.02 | 17.7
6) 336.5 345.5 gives 0.00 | 18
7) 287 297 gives -0.03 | 18.3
